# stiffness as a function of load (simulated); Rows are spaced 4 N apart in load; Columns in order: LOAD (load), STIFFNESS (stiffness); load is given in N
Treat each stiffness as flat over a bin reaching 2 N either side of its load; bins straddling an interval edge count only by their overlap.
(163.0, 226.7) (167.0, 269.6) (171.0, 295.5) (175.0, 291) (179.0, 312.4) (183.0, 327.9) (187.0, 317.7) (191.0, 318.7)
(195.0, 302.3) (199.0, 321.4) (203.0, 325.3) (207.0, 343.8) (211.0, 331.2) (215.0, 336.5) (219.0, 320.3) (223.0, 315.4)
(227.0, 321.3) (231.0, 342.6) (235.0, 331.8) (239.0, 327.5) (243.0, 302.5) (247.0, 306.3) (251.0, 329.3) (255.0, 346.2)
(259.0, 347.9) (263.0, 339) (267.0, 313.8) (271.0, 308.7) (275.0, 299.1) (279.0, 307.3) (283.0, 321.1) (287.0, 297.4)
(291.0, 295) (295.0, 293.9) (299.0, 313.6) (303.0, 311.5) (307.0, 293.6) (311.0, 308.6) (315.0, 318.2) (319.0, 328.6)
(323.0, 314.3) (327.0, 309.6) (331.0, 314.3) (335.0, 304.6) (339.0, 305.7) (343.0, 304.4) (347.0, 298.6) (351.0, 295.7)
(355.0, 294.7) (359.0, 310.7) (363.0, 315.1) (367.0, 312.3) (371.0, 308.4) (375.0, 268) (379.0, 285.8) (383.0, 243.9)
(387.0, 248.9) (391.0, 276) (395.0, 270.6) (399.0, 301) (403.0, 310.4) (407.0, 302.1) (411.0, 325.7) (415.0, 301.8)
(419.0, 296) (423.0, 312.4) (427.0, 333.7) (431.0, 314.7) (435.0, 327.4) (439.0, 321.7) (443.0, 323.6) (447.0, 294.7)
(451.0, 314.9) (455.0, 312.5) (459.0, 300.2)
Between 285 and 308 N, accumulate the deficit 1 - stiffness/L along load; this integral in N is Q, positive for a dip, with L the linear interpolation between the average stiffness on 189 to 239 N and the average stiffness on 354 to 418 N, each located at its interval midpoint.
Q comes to 0.6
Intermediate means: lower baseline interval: 326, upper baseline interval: 292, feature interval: 301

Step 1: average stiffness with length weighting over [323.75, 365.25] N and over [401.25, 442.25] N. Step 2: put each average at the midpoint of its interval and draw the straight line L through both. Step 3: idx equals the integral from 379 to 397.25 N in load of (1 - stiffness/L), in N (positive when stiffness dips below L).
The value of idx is 2.8 N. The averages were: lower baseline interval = 306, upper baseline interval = 315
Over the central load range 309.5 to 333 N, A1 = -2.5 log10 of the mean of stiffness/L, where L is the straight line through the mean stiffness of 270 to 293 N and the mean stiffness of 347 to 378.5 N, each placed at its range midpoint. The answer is -0.05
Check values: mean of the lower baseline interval 305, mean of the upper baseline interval 300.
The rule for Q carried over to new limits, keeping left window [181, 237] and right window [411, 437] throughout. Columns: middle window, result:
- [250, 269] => -0.74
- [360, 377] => 0.87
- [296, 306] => 0.38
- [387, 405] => 1.79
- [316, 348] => 0.90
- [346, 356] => 0.70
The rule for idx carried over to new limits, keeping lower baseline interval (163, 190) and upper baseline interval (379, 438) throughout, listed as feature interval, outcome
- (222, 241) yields -2.0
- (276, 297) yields -0.4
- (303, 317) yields -0.5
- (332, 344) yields -0.3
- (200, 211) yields -1.3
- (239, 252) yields -0.7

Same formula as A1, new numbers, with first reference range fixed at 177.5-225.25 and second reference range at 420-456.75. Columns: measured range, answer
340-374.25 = 0.05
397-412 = 0.03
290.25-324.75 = 0.04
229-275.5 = -0.01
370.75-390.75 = 0.19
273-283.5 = 0.05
